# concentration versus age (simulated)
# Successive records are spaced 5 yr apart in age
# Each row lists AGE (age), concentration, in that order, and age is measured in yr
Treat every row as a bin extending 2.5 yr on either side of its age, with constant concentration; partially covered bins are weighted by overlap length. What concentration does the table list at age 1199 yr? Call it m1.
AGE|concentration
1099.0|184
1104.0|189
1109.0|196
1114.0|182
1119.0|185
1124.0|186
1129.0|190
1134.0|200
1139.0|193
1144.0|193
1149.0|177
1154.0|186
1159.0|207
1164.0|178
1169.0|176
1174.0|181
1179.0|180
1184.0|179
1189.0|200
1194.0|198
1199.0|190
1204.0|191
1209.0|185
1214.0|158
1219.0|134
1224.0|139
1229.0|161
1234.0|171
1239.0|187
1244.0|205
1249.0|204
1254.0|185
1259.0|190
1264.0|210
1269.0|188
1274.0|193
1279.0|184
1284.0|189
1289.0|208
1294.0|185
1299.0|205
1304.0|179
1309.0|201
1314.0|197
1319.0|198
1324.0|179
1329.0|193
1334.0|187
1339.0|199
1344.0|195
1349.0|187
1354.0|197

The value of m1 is 190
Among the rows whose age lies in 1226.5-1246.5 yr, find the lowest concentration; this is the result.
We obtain 161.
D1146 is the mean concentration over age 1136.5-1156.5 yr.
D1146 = 187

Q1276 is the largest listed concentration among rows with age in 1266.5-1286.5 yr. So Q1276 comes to 193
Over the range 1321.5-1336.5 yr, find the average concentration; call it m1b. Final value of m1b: 186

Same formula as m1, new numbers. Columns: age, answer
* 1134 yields 200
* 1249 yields 204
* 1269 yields 188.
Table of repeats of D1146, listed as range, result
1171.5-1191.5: 185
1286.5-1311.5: 196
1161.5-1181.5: 179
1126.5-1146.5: 194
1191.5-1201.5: 194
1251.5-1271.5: 193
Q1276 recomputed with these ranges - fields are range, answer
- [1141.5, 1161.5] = 207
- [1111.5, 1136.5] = 200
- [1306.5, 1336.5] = 201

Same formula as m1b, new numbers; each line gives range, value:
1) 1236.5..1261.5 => 194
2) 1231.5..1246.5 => 188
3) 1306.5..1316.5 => 199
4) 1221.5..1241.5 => 164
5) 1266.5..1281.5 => 188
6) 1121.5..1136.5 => 192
